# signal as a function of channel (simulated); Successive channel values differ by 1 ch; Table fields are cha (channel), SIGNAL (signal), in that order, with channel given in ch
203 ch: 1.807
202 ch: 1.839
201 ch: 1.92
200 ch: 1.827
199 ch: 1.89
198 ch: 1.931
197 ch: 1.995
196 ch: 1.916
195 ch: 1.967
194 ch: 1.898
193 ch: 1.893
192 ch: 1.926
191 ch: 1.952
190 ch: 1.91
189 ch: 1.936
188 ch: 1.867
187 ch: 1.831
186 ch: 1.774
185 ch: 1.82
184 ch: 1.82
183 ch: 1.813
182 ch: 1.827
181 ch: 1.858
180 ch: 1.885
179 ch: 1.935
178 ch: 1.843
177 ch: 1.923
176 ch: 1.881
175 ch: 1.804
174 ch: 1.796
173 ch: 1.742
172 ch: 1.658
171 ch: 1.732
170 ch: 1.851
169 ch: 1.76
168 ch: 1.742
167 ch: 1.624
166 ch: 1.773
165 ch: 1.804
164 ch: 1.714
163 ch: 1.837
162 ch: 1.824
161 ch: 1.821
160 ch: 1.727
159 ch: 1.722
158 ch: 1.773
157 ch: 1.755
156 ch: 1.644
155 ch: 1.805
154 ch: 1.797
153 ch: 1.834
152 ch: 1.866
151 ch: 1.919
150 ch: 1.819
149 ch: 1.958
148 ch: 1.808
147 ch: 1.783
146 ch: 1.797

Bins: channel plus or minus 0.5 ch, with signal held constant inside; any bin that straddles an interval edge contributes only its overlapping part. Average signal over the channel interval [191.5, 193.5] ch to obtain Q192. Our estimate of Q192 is 1.91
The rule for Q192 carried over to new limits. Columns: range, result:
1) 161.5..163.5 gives 1.83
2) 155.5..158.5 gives 1.72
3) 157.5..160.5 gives 1.74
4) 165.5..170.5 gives 1.75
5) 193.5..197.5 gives 1.94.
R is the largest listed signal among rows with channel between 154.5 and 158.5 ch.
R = 1.805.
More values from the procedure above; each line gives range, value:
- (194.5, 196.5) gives 1.967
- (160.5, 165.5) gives 1.837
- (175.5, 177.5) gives 1.923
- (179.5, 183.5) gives 1.885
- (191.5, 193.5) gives 1.926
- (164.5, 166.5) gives 1.804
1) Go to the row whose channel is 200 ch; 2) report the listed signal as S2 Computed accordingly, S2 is 1.827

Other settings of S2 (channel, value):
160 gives 1.727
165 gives 1.804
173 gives 1.742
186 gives 1.774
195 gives 1.967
